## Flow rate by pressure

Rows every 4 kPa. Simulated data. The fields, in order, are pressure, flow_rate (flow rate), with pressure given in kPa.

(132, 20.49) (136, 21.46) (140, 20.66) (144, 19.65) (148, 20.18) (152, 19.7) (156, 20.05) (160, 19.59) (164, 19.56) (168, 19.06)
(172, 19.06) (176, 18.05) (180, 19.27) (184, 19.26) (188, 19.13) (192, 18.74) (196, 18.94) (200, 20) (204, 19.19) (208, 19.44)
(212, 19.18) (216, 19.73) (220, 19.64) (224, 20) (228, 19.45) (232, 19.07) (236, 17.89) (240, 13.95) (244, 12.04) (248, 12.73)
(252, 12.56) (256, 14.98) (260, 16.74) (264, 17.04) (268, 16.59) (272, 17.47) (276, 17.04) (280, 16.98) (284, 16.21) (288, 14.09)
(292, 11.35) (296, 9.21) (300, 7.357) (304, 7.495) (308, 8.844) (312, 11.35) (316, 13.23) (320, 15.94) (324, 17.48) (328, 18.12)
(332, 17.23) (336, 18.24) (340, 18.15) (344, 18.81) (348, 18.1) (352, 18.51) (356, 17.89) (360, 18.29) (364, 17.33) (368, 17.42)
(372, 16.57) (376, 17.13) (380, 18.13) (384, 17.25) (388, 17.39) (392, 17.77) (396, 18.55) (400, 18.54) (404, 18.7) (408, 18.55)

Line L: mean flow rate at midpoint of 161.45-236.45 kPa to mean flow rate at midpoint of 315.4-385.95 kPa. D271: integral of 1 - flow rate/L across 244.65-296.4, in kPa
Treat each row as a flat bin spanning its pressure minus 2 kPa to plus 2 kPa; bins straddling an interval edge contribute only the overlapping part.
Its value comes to 9.76 kPa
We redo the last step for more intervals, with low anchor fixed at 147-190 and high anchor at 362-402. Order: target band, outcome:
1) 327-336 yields 0.1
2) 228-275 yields 7.3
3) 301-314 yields 6.5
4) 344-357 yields -0.3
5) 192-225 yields -0.8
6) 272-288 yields 1.7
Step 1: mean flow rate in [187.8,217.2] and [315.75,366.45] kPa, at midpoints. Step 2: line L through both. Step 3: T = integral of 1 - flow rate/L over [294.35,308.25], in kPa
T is 7.7 kPa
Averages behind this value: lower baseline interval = 19.3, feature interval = 8.12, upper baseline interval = 17.6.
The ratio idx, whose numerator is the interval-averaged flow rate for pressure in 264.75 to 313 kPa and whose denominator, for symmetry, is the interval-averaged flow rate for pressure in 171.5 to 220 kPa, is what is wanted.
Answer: 0.7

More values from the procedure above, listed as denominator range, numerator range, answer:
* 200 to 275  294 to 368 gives 0.88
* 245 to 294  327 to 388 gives 1.17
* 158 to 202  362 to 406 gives 0.92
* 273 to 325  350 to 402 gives 1.39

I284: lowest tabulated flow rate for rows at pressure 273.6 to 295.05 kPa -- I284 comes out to 11.35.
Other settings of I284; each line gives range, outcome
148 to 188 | 18.05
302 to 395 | 7.495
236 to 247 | 12.04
